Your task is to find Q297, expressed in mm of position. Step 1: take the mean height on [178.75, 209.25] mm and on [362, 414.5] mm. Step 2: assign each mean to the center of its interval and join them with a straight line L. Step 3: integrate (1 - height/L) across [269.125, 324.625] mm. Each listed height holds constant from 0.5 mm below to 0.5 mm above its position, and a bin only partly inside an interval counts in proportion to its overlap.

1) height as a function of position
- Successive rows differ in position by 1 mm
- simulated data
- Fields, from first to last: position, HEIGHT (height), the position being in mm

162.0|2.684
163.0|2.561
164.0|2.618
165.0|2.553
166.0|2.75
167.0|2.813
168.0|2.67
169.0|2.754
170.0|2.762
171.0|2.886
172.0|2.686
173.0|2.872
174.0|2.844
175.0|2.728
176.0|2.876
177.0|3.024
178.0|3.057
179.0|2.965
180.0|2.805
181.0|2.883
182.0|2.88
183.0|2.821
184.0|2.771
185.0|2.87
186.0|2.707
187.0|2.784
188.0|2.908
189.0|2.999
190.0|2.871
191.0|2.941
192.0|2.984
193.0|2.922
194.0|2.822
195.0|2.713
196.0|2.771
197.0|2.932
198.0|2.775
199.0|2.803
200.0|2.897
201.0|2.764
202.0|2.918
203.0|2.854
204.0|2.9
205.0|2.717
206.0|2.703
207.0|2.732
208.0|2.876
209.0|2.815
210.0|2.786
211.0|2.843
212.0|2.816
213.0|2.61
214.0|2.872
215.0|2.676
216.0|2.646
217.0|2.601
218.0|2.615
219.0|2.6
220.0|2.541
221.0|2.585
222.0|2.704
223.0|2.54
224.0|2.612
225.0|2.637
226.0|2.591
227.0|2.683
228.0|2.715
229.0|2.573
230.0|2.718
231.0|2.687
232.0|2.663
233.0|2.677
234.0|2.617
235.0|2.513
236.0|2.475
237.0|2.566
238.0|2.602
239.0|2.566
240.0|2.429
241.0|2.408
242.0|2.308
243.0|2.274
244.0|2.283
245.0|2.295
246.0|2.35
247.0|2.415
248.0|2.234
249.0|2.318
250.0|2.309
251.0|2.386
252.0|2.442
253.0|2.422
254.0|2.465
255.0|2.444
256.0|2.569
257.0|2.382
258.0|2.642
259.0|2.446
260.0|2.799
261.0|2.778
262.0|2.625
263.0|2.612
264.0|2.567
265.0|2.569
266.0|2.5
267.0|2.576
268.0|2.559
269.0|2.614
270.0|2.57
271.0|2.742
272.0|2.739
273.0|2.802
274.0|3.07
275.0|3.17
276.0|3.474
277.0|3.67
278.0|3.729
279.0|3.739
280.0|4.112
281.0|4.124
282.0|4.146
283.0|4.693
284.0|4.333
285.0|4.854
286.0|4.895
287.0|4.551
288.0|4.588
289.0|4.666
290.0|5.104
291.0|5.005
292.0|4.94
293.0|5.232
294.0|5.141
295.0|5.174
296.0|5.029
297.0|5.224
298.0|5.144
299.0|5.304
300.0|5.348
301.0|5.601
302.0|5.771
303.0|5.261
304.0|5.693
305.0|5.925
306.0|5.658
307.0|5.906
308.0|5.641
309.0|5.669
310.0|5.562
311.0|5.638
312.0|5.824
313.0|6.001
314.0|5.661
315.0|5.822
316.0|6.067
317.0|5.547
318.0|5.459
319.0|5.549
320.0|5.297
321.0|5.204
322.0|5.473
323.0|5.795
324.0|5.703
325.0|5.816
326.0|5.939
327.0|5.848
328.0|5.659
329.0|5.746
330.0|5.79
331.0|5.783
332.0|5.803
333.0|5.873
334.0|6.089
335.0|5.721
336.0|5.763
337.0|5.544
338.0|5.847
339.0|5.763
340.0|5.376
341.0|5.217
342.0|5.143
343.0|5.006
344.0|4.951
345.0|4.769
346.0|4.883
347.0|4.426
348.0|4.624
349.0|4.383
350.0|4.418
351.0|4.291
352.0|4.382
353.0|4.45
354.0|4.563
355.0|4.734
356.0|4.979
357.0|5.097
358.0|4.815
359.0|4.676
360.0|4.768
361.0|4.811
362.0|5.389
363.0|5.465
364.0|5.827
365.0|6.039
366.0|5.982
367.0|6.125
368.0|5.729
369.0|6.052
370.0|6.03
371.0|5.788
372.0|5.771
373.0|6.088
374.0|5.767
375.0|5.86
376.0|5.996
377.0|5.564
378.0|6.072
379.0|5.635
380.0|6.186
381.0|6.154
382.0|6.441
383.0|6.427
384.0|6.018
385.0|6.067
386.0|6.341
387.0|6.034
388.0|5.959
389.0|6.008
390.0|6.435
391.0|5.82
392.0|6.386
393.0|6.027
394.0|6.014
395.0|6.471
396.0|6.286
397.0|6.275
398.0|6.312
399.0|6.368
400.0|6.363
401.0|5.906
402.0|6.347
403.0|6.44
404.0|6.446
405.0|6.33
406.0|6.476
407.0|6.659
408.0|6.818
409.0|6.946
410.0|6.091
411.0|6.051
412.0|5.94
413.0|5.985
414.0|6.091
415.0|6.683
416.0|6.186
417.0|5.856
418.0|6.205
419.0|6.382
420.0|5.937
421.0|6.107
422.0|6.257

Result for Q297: -3.2 mm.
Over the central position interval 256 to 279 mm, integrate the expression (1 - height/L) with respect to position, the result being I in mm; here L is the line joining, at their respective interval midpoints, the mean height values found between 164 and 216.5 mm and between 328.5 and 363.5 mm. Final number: 6.7 mm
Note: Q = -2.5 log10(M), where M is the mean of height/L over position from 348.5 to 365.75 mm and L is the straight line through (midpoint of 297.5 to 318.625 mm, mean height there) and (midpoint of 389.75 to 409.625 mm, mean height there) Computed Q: 0.224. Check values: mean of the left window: 5.64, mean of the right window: 6.35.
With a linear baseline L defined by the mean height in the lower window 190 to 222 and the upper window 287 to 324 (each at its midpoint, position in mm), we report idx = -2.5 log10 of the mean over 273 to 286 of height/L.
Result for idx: 0.209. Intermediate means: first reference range 2.78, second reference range 5.43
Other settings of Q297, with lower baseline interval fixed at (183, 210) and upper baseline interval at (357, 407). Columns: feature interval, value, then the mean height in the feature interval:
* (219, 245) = 6.6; 2.55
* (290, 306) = -2.7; 5.32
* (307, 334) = -4.3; 5.71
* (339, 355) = 1.8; 4.76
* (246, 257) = 4.0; 2.4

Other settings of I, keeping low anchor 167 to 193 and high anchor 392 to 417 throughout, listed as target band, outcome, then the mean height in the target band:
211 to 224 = 2.93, 2.66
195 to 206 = 1.20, 2.82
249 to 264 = 5.63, 2.52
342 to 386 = 2.36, 5.39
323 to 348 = -1.30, 5.51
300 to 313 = -2.38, 5.68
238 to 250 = 4.61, 2.36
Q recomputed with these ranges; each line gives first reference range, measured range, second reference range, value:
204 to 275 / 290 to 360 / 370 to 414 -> -0.18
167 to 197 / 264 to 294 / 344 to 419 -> 0.14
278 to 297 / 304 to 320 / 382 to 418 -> -0.14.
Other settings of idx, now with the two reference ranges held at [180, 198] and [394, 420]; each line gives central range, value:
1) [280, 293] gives -0.06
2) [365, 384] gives -0.04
